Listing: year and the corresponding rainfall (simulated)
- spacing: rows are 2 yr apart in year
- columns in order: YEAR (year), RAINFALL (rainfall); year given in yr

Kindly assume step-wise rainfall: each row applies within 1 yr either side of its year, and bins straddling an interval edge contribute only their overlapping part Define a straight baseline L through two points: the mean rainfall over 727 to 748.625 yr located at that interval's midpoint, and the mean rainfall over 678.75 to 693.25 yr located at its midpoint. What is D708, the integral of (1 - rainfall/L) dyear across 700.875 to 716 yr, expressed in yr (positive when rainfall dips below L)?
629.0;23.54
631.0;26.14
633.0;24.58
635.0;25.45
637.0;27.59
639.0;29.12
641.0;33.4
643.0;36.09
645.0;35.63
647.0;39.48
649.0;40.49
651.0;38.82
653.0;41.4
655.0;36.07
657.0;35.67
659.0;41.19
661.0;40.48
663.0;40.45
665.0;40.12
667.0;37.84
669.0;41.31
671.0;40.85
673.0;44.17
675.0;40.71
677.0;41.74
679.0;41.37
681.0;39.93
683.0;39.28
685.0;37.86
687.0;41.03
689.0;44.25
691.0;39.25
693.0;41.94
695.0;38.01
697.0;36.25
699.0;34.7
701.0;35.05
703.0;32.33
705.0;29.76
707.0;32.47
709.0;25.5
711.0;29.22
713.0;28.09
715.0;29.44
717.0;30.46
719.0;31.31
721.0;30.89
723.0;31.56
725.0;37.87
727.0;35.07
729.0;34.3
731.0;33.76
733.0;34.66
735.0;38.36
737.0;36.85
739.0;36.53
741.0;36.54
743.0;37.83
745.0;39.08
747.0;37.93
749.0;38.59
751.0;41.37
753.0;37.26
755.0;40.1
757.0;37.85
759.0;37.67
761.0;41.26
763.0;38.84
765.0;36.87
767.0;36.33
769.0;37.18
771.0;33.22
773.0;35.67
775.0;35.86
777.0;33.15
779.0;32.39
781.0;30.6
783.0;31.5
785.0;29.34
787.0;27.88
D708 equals 3.45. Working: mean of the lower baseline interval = 40.5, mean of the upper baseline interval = 36.6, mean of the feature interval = 30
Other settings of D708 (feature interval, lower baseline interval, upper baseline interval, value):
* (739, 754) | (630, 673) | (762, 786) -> -1.56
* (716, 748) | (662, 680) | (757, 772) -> 2.82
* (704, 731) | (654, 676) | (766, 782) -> 4.25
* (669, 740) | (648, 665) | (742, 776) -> 5.02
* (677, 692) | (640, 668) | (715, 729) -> -1.96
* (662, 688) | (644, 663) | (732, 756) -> -1.25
